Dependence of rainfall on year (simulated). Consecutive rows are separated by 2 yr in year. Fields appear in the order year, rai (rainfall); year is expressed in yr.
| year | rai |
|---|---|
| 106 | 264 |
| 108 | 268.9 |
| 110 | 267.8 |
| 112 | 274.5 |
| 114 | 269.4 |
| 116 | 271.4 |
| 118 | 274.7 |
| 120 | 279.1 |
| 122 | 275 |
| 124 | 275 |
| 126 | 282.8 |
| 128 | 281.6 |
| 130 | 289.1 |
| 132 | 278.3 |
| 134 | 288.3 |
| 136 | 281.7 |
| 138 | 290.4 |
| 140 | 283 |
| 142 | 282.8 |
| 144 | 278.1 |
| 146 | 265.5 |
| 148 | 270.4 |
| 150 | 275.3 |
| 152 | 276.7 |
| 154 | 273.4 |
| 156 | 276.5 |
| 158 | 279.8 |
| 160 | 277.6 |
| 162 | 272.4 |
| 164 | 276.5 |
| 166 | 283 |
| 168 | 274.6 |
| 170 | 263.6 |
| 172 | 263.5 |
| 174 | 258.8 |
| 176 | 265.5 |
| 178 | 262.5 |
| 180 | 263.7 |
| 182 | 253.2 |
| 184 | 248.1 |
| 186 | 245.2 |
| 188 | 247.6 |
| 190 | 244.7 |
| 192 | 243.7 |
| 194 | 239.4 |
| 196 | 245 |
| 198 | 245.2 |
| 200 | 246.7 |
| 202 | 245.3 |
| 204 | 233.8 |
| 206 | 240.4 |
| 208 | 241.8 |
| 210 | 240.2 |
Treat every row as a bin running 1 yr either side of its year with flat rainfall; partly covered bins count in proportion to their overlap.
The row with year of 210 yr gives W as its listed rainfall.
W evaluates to 240.2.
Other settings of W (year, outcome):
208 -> 241.8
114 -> 269.4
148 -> 270.4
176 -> 265.5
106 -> 264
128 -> 281.6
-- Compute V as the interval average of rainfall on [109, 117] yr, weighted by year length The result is 271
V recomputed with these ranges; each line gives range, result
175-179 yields 264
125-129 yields 282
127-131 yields 285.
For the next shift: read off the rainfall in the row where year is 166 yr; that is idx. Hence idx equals 283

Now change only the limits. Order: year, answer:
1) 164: 276.5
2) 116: 271.4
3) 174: 258.8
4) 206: 240.4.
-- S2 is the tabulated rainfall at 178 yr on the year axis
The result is 262.5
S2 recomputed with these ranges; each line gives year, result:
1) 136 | 281.7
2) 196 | 245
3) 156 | 276.5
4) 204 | 233.8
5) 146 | 265.5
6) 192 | 243.7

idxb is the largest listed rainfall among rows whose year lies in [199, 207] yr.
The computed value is 246.7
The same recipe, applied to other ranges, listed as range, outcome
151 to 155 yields 276.7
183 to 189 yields 248.1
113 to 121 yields 279.1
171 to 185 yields 265.5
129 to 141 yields 290.4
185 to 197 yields 247.6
